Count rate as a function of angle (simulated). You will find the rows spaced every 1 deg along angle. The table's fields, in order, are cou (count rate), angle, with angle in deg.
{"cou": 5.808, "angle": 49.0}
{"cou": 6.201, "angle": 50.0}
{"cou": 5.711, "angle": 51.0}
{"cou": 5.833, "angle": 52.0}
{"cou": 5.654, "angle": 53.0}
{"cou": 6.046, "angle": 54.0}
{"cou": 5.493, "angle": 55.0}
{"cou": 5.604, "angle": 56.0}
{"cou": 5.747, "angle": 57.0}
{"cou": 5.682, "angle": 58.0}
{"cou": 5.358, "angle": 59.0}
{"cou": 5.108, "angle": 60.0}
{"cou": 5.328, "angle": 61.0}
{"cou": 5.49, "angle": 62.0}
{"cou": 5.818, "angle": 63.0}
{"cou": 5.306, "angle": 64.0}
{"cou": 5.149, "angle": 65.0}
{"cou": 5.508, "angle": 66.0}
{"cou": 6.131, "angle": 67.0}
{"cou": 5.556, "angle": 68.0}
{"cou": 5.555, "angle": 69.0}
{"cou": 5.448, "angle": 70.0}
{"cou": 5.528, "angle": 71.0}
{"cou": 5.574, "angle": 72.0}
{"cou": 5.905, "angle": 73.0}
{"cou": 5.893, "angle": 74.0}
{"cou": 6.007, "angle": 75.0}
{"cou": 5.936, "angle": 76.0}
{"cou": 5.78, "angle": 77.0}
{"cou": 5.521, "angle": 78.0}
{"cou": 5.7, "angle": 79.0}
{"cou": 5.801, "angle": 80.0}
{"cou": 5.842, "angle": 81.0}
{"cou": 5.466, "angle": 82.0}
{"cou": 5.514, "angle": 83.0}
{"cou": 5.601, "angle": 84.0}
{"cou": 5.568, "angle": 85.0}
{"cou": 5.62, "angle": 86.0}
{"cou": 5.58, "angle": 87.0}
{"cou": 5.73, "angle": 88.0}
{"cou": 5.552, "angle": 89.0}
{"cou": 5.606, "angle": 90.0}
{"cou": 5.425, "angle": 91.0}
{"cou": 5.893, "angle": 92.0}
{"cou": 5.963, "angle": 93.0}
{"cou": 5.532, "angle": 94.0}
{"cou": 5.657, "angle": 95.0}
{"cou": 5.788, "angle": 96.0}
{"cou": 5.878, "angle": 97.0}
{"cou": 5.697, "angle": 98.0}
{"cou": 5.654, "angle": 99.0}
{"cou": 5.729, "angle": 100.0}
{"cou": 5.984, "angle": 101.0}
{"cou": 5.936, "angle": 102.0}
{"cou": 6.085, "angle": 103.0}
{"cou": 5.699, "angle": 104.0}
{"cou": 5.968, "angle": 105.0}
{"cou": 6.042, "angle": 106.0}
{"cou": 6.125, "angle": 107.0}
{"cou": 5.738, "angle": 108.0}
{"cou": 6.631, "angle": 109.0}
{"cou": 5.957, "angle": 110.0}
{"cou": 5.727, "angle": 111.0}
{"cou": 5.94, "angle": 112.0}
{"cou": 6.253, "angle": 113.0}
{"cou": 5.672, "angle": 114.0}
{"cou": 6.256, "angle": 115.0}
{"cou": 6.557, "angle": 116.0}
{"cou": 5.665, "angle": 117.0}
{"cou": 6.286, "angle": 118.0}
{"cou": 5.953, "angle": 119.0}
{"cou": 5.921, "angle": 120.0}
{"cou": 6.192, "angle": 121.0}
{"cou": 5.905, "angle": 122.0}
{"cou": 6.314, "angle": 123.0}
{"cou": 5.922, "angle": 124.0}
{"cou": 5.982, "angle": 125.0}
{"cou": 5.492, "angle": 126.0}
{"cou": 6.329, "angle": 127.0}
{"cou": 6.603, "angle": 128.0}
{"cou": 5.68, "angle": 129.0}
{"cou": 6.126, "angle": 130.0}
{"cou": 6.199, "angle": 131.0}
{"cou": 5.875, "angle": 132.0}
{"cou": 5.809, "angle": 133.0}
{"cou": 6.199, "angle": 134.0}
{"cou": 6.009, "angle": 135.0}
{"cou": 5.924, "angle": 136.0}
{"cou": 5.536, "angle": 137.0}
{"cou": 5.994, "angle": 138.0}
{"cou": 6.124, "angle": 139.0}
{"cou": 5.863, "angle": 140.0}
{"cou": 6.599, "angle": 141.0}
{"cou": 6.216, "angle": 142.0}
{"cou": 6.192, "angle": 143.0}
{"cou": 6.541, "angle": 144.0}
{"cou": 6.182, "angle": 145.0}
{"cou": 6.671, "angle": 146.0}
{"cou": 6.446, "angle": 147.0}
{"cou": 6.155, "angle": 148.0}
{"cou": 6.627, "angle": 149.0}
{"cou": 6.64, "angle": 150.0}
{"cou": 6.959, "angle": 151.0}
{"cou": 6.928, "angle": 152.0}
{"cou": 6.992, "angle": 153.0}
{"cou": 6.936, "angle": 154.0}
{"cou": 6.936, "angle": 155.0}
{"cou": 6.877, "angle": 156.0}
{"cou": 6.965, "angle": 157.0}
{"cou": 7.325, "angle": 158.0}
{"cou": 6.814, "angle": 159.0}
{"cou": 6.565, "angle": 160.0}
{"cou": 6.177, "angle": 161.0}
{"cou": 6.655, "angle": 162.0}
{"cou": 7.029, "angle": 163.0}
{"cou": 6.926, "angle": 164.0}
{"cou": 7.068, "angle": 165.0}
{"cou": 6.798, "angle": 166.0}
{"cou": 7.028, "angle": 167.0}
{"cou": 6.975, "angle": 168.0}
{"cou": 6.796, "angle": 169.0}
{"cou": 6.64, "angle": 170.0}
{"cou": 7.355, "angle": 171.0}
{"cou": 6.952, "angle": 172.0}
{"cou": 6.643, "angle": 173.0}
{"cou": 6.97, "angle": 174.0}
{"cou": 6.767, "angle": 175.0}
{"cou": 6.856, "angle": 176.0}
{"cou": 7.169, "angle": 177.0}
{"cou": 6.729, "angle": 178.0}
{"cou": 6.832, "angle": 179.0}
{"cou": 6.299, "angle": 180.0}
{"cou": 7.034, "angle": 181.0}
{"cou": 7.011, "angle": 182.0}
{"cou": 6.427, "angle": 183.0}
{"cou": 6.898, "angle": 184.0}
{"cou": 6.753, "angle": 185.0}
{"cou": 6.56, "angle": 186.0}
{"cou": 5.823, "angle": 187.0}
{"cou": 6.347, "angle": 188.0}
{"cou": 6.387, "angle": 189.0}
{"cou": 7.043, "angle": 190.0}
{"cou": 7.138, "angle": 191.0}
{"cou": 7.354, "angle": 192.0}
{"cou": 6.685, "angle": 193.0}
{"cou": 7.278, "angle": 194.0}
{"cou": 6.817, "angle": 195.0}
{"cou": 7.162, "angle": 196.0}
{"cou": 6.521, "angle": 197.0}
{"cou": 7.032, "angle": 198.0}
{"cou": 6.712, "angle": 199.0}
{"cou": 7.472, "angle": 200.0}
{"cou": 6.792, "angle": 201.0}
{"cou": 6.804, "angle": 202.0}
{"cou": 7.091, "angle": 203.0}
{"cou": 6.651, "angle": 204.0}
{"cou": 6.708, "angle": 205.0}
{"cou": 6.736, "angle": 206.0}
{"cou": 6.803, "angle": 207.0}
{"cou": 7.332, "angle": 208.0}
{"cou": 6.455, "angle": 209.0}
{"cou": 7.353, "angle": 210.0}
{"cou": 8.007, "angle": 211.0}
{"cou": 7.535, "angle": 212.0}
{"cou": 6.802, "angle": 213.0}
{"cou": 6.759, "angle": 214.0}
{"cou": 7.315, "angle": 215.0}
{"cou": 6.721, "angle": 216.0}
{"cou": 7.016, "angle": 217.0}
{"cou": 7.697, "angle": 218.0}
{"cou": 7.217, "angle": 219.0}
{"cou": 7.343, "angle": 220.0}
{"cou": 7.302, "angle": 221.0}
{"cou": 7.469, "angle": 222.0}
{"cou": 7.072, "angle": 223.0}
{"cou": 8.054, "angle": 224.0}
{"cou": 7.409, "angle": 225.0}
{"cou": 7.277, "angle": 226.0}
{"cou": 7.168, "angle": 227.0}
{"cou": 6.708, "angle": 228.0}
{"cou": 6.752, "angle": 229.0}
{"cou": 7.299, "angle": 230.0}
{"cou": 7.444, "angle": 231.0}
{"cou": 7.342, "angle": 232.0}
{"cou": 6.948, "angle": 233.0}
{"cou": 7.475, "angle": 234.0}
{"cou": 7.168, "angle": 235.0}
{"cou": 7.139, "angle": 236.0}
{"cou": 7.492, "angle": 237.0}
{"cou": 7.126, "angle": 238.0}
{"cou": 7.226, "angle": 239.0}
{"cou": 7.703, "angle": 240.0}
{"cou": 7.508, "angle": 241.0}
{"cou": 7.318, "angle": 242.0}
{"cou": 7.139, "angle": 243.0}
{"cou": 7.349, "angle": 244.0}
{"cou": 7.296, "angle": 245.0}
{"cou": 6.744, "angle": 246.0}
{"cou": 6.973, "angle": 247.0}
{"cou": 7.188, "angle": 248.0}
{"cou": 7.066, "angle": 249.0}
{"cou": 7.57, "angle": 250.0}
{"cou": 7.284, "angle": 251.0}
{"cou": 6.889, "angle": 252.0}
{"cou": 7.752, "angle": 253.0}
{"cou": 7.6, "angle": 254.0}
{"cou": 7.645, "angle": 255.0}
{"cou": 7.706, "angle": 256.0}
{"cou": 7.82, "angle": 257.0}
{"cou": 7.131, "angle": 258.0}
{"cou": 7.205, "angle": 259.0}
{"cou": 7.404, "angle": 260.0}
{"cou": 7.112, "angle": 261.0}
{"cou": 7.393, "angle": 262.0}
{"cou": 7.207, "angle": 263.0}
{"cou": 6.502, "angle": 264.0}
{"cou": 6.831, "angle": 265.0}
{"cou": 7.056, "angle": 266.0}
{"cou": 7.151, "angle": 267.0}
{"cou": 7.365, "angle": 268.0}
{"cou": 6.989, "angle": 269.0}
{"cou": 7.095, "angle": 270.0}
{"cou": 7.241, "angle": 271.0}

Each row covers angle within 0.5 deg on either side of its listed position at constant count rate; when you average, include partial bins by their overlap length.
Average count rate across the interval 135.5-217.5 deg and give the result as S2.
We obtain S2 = 6.77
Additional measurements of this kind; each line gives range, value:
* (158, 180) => 6.84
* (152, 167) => 6.87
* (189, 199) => 6.96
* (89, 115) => 5.86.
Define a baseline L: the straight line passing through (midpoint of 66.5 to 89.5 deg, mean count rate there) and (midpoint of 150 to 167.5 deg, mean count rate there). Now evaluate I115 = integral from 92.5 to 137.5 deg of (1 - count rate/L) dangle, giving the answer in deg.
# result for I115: 1.90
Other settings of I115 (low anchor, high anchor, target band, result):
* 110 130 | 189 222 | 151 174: -1.22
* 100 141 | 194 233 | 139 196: -1.53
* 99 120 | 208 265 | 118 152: 0.45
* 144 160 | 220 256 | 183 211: 0.71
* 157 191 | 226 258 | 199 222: -0.11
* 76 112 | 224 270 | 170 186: -0.60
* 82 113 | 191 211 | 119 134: 0.23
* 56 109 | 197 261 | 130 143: 0.44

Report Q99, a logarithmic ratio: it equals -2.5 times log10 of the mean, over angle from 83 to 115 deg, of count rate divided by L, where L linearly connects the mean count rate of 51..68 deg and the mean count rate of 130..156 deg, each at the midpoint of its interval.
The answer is 0.02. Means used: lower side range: 5.58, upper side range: 6.35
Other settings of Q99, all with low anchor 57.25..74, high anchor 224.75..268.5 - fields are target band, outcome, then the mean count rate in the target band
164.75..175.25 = -0.06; 6.91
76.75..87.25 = 0.01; 5.63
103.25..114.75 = -0.01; 5.99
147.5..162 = -0.06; 6.77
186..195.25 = 0.00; 6.75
